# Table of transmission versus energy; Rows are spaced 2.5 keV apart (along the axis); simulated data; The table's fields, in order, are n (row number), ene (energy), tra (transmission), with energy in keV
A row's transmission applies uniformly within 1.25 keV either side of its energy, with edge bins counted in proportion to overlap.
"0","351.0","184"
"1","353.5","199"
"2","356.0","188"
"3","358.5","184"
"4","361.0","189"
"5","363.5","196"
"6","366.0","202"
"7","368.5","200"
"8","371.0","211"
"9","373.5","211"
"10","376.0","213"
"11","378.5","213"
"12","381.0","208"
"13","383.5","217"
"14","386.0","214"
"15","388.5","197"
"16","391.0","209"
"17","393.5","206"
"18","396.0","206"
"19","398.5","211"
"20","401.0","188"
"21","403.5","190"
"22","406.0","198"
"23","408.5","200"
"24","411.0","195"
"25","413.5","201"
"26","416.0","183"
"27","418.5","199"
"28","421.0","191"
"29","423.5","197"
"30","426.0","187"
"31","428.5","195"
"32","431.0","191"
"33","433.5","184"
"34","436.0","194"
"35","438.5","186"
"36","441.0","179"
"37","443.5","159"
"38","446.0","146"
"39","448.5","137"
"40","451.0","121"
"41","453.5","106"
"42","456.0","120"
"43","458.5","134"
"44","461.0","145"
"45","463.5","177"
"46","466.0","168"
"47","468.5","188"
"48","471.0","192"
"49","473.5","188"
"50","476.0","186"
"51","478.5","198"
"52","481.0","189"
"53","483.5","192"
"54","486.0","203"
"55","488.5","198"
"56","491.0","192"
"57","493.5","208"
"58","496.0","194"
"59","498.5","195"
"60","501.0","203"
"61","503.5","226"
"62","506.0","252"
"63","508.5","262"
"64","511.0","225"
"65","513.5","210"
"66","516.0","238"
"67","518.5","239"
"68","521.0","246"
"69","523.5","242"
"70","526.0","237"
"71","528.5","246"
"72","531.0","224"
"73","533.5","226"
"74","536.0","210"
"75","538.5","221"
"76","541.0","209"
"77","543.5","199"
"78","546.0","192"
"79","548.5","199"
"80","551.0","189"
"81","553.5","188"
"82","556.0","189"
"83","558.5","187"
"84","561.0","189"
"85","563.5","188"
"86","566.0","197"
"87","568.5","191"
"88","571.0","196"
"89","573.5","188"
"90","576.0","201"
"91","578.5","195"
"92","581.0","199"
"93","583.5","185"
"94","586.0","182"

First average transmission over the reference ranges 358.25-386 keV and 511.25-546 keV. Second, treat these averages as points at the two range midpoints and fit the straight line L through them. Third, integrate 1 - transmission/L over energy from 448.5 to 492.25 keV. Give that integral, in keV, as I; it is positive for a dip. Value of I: 9.8 keV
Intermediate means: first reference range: 205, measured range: 169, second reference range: 225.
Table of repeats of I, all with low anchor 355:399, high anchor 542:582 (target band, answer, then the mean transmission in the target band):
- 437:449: 2.19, 164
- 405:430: 0.89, 195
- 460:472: 1.48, 174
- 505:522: -3.70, 239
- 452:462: 3.70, 126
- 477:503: -0.08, 198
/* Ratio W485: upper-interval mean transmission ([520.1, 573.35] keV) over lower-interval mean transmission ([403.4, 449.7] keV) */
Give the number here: 1.12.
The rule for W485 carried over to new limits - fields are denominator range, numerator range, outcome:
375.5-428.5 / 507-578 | 1.05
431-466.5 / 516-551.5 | 1.43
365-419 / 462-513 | 0.99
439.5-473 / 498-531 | 1.52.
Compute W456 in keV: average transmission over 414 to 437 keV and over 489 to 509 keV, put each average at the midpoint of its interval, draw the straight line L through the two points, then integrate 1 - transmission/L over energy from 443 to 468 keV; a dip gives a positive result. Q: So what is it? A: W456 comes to 7.3 keV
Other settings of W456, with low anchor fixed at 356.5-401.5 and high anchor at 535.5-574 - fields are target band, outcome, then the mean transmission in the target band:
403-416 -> 0.44 keV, 196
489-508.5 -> -1.43 keV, 213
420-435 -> 0.81 keV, 191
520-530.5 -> -2.36 keV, 241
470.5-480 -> 0.41 keV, 191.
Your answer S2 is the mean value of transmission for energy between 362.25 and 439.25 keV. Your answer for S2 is 200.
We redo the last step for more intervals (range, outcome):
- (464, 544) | 212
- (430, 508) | 180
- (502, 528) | 238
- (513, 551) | 222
